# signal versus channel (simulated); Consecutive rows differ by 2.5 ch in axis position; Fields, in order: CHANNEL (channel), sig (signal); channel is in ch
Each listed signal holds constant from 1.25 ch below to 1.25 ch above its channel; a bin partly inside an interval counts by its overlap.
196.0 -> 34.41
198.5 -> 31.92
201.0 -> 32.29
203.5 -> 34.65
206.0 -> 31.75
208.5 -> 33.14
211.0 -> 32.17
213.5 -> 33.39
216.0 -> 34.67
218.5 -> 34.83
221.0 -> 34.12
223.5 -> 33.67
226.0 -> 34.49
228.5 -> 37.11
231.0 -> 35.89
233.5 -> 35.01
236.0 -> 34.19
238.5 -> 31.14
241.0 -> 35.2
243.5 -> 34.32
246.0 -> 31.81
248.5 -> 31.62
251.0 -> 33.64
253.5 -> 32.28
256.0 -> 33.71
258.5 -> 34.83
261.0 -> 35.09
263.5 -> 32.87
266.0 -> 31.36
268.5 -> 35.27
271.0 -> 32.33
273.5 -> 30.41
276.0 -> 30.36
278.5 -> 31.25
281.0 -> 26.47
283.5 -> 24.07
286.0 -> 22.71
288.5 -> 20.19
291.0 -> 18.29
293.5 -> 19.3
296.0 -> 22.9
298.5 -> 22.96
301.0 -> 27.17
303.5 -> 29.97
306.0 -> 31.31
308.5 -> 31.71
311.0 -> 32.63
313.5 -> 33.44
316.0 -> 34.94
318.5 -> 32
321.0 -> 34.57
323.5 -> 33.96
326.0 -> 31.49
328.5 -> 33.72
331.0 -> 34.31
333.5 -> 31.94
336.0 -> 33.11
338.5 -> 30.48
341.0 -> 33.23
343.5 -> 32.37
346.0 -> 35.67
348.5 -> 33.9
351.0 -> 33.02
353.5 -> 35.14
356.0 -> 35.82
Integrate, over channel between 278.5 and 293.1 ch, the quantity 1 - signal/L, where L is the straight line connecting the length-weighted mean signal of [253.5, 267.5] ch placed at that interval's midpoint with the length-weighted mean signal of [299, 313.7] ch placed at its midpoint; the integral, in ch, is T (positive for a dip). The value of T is 4.09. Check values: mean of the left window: 33.5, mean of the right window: 30.5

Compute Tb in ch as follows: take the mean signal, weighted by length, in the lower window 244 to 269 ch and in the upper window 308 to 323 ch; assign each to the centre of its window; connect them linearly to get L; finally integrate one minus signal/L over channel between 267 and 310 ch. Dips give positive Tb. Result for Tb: 8.2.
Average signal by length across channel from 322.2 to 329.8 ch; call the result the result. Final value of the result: 33.1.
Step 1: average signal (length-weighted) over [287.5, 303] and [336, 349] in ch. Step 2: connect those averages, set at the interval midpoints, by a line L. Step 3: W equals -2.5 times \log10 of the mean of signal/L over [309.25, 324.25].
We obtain -0.23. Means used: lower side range 22.2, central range 33.5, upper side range 33.1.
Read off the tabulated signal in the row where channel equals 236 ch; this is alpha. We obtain 34.19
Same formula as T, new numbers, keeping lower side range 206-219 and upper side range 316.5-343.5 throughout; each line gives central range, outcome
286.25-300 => 5.0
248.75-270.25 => -0.2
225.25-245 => -0.8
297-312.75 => 1.8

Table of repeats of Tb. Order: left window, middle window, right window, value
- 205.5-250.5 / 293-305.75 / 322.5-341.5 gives 3.0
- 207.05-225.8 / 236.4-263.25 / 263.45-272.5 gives -0.1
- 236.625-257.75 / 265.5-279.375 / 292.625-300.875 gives -2.1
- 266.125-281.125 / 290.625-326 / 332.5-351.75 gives 3.2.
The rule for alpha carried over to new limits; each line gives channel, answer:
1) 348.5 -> 33.9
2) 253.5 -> 32.28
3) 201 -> 32.29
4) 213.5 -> 33.39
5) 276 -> 30.36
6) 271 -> 32.33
